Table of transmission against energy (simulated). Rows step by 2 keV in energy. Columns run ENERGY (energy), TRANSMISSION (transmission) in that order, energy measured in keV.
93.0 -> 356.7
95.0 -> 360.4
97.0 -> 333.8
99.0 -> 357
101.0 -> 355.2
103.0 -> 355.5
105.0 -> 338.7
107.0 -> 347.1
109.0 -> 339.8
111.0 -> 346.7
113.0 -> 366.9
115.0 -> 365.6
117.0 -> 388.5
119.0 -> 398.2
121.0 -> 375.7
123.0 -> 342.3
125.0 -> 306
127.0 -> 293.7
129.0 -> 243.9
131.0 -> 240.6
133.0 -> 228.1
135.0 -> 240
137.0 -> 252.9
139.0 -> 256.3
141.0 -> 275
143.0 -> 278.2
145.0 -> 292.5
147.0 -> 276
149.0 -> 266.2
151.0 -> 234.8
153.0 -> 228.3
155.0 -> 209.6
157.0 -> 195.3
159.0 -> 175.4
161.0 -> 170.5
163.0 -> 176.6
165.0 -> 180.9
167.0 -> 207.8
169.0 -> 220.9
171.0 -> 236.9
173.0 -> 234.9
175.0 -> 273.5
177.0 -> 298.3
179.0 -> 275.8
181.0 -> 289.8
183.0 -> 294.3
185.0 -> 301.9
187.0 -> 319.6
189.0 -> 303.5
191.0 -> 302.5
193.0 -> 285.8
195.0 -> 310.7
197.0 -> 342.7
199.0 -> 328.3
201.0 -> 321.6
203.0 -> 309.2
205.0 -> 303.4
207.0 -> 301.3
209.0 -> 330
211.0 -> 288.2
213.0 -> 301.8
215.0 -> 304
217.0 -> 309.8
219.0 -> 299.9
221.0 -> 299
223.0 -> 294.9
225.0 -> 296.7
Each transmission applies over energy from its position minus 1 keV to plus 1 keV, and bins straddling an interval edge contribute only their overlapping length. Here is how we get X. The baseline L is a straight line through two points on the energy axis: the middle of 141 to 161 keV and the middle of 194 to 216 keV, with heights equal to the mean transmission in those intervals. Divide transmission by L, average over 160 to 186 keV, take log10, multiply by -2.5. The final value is 0.11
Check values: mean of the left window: 238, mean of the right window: 313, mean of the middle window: 243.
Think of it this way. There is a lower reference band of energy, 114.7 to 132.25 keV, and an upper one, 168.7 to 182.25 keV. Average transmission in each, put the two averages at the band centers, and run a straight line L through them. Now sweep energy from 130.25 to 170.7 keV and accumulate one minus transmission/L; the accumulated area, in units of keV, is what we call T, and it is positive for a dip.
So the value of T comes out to 8.8 keV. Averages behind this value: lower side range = 325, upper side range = 264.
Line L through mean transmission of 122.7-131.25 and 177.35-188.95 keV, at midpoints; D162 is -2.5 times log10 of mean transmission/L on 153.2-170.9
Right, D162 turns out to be 0.43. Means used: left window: 285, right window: 297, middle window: 196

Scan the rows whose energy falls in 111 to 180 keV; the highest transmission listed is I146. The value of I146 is 398.2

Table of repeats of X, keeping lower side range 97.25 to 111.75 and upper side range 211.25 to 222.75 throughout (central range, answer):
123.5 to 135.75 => 0.27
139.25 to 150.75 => 0.21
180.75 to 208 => 0.01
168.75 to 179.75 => 0.23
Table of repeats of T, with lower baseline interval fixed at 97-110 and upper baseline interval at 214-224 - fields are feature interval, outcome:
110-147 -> 3.7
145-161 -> 4.9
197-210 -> -0.4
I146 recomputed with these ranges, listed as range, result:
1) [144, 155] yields 292.5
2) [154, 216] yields 342.7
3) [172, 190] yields 319.6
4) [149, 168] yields 266.2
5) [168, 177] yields 298.3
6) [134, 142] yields 275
